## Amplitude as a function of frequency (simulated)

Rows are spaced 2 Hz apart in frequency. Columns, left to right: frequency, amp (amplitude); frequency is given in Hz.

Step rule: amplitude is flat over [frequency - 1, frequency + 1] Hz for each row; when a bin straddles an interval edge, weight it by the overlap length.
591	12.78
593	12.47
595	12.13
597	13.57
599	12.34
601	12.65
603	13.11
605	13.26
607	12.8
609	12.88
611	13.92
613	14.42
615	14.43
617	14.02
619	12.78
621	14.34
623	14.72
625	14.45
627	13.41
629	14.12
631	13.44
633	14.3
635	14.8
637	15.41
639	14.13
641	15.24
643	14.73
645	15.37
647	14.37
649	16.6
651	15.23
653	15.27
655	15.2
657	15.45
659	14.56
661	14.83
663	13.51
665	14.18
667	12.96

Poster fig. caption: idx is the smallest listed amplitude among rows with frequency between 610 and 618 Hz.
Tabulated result 13.92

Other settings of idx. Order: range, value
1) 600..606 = 12.65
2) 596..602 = 12.34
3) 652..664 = 13.51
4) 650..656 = 15.2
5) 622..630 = 13.41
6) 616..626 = 12.78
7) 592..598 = 12.13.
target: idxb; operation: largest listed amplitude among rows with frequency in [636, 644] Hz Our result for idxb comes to 15.41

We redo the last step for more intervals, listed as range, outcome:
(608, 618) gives 14.43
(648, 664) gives 16.6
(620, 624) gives 14.72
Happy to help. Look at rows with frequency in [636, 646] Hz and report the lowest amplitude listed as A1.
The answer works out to 14.13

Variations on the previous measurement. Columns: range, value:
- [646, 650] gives 14.37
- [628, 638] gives 13.44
